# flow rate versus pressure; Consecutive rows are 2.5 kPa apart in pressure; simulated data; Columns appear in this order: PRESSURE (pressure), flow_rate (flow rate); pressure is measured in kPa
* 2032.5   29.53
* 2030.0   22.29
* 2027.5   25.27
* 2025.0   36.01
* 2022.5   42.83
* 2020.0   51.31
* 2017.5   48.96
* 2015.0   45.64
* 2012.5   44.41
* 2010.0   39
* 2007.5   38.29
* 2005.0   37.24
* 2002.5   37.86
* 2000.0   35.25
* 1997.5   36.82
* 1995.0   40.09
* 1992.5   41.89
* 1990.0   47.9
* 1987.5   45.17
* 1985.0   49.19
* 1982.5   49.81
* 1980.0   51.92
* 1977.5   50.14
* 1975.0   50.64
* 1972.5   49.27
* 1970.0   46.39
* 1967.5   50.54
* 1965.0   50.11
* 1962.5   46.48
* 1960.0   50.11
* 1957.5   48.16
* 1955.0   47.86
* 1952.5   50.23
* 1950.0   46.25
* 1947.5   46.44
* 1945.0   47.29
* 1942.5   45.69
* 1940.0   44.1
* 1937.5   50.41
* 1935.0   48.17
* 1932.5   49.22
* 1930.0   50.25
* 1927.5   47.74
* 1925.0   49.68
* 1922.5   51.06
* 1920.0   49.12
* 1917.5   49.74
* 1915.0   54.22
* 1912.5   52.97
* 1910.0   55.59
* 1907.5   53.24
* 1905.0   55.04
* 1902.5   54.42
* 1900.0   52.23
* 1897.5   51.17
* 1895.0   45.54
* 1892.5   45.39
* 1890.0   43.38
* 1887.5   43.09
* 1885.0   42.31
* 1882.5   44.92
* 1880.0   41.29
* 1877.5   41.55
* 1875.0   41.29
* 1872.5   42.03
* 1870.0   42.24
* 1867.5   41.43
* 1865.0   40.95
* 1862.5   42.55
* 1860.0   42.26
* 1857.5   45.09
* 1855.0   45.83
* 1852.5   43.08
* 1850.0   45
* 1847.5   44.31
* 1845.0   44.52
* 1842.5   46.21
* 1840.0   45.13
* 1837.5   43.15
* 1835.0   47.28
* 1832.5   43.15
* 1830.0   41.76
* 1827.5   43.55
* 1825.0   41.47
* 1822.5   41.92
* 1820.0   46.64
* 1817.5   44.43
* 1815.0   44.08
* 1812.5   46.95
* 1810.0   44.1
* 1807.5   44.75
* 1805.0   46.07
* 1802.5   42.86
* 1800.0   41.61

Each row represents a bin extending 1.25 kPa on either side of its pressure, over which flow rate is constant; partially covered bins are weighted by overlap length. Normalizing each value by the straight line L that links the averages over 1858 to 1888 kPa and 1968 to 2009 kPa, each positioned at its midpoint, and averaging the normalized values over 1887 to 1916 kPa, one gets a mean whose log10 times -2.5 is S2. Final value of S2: -0.19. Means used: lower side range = 42.2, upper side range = 44.3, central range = 50.7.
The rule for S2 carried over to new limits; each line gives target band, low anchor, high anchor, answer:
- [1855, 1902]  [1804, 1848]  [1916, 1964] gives 0.053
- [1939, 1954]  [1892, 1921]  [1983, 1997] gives 0.037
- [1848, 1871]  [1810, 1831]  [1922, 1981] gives 0.051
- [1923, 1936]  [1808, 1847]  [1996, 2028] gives -0.169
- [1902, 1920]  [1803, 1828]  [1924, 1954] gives -0.133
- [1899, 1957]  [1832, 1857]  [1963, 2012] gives -0.122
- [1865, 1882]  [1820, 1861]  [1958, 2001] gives 0.074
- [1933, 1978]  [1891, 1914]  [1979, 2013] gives -0.043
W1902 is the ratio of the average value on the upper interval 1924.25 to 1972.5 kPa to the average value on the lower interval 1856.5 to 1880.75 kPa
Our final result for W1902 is 1.1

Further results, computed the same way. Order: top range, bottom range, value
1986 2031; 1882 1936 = 0.81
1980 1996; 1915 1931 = 0.93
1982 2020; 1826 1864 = 0.97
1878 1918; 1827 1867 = 1.11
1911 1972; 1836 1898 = 1.12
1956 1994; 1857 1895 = 1.13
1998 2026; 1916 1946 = 0.85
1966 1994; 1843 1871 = 1.11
